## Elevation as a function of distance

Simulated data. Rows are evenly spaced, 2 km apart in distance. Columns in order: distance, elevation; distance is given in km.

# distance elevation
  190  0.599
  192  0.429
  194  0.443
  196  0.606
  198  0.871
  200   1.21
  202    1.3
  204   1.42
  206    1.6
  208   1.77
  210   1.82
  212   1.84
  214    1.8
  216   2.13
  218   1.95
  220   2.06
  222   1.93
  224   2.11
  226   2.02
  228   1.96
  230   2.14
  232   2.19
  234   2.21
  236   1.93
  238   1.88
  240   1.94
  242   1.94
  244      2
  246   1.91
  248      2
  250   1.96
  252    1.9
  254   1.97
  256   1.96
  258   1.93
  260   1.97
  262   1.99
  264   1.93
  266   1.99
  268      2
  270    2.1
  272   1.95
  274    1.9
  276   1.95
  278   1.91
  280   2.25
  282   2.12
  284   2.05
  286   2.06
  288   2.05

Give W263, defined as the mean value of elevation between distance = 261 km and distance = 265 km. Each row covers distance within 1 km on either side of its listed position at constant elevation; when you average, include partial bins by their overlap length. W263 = 1.96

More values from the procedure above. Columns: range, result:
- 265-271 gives 2.03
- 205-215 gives 1.77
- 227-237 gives 2.09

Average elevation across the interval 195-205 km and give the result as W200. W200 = 1.08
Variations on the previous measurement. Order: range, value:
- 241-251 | 1.96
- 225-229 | 1.99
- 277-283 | 2.09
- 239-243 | 1.94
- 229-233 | 2.17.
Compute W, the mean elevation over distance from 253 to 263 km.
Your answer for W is 1.96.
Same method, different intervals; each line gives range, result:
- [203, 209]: 1.6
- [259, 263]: 1.98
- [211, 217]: 1.92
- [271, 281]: 1.99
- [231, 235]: 2.2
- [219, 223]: 2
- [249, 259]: 1.94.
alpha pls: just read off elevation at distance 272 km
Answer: 1.95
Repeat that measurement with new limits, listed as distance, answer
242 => 1.94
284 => 2.05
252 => 1.9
